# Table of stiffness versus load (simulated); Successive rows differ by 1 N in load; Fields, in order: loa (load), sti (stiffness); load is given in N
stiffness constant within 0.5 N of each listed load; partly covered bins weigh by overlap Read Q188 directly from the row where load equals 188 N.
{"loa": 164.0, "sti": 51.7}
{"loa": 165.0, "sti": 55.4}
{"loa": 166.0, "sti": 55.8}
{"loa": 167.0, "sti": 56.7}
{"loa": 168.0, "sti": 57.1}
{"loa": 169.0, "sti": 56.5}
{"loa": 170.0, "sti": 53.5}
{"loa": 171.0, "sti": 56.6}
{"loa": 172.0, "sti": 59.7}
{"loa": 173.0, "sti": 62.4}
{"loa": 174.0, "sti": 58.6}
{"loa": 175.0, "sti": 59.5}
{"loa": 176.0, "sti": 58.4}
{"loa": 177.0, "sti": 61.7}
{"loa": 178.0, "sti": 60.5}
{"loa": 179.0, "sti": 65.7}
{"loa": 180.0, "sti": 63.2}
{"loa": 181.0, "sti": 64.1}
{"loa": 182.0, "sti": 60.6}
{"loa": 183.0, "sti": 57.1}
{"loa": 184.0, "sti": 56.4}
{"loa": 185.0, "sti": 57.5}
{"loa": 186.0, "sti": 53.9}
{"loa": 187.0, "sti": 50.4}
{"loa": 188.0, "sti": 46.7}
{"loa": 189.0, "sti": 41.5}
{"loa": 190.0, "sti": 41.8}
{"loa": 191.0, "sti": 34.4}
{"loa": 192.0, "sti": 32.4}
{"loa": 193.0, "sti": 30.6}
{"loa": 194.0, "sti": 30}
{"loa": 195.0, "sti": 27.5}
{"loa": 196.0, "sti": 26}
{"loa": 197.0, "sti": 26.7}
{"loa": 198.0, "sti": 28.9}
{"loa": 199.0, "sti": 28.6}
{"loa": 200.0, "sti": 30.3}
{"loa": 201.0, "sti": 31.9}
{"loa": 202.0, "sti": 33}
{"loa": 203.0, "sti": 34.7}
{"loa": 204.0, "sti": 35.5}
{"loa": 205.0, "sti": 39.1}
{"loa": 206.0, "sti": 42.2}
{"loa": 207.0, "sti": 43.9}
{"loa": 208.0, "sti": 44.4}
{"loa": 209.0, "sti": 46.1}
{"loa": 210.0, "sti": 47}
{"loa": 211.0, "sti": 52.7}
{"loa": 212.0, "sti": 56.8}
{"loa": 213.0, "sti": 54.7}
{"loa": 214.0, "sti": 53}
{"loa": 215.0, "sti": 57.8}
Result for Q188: 46.7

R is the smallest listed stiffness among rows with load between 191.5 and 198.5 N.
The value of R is 26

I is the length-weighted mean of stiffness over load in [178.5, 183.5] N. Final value 62.1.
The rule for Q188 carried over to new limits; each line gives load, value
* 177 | 61.7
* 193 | 30.6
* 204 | 35.5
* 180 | 63.2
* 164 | 51.7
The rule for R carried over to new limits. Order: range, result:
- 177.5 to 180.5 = 60.5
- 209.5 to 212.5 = 47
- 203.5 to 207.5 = 35.5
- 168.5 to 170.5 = 53.5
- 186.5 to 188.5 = 46.7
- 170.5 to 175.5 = 56.6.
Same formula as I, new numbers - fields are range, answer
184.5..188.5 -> 52.1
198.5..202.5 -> 31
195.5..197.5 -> 26.4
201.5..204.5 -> 34.4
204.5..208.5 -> 42.4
